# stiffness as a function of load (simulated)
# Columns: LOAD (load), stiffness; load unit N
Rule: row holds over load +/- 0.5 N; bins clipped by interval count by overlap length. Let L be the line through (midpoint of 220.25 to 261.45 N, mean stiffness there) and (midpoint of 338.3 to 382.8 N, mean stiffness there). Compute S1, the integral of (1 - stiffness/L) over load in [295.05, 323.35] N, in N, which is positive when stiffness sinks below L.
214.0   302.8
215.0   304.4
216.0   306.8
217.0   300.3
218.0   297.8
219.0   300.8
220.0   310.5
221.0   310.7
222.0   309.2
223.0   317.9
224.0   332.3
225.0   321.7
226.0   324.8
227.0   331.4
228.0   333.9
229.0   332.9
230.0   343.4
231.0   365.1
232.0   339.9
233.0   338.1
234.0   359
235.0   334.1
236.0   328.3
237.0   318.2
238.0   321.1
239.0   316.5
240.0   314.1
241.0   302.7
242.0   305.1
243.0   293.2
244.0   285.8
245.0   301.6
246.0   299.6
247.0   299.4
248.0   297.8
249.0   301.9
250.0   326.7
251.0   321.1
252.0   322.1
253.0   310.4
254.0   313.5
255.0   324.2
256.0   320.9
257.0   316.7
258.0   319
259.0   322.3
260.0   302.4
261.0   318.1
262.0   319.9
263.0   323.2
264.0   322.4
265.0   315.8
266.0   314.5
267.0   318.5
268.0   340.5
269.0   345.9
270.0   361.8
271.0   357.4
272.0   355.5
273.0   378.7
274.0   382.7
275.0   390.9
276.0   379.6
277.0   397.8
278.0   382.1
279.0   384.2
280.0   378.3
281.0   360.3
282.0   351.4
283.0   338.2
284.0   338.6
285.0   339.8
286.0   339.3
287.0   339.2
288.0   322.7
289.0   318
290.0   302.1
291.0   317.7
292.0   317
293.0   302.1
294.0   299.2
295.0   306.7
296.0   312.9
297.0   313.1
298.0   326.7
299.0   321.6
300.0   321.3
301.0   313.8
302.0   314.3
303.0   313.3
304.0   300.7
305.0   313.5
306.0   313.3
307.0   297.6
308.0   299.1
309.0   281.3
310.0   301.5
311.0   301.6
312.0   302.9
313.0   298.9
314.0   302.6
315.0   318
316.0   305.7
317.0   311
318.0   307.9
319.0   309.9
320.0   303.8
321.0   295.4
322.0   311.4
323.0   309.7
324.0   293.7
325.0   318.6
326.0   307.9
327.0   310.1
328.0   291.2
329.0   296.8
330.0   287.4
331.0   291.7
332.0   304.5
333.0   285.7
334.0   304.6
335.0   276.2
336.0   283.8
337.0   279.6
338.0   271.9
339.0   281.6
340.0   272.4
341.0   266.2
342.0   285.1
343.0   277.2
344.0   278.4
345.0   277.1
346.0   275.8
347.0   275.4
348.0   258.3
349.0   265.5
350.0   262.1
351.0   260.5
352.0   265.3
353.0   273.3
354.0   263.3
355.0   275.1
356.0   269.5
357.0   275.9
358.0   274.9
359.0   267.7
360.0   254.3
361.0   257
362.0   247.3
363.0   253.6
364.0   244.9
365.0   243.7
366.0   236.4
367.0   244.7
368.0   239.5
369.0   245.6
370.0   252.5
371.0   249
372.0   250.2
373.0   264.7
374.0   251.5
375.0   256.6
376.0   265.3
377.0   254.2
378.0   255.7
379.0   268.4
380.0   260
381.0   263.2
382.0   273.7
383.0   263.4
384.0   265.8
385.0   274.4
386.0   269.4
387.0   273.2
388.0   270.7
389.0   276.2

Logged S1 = -2.1 N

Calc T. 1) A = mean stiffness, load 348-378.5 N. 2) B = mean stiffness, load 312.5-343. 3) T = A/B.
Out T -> 0.87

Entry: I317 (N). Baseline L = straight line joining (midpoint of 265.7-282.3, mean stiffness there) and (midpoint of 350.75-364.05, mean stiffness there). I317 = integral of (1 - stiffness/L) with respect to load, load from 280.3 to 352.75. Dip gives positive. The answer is 2.5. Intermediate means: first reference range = 364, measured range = 302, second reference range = 264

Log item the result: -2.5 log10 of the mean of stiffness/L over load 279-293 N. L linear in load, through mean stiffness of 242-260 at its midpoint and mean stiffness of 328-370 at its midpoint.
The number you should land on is -0.14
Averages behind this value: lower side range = 310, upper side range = 270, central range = 336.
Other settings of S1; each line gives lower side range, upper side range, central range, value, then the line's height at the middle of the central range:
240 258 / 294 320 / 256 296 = -3.9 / 309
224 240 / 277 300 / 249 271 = 0.7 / 333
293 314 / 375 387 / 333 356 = 0.9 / 285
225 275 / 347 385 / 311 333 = -1.5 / 284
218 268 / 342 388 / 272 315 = -4.9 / 295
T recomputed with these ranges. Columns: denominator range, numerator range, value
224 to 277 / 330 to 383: 0.81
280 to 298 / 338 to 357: 0.83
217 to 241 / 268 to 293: 1.08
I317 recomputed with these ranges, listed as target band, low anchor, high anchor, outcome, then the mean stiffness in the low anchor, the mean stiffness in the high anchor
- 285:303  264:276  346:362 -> 0.5 N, 351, 266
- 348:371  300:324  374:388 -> 1.6 N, 306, 265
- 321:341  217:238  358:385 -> -1.3 N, 327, 256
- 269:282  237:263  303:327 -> -2.7 N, 311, 305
